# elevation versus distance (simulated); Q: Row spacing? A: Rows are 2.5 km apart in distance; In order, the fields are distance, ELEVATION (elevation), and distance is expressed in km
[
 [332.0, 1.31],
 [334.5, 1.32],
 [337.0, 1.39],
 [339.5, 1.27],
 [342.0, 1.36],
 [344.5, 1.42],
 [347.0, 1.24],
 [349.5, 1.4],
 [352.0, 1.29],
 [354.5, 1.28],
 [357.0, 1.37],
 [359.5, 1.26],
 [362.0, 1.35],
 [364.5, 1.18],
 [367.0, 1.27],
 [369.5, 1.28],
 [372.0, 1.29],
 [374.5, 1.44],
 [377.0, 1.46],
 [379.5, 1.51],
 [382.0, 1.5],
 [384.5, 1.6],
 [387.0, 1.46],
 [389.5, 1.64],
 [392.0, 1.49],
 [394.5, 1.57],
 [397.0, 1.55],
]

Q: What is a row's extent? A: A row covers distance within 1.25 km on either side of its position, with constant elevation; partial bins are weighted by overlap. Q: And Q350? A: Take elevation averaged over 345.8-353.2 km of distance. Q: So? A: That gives 1.31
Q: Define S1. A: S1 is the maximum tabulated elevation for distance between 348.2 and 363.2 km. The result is 1.4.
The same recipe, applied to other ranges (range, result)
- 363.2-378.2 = 1.46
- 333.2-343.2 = 1.39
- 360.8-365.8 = 1.35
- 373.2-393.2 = 1.64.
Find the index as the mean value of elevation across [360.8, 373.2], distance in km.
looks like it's 1.27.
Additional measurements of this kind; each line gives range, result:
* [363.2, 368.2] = 1.23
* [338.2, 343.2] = 1.32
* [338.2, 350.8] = 1.34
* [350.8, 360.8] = 1.3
